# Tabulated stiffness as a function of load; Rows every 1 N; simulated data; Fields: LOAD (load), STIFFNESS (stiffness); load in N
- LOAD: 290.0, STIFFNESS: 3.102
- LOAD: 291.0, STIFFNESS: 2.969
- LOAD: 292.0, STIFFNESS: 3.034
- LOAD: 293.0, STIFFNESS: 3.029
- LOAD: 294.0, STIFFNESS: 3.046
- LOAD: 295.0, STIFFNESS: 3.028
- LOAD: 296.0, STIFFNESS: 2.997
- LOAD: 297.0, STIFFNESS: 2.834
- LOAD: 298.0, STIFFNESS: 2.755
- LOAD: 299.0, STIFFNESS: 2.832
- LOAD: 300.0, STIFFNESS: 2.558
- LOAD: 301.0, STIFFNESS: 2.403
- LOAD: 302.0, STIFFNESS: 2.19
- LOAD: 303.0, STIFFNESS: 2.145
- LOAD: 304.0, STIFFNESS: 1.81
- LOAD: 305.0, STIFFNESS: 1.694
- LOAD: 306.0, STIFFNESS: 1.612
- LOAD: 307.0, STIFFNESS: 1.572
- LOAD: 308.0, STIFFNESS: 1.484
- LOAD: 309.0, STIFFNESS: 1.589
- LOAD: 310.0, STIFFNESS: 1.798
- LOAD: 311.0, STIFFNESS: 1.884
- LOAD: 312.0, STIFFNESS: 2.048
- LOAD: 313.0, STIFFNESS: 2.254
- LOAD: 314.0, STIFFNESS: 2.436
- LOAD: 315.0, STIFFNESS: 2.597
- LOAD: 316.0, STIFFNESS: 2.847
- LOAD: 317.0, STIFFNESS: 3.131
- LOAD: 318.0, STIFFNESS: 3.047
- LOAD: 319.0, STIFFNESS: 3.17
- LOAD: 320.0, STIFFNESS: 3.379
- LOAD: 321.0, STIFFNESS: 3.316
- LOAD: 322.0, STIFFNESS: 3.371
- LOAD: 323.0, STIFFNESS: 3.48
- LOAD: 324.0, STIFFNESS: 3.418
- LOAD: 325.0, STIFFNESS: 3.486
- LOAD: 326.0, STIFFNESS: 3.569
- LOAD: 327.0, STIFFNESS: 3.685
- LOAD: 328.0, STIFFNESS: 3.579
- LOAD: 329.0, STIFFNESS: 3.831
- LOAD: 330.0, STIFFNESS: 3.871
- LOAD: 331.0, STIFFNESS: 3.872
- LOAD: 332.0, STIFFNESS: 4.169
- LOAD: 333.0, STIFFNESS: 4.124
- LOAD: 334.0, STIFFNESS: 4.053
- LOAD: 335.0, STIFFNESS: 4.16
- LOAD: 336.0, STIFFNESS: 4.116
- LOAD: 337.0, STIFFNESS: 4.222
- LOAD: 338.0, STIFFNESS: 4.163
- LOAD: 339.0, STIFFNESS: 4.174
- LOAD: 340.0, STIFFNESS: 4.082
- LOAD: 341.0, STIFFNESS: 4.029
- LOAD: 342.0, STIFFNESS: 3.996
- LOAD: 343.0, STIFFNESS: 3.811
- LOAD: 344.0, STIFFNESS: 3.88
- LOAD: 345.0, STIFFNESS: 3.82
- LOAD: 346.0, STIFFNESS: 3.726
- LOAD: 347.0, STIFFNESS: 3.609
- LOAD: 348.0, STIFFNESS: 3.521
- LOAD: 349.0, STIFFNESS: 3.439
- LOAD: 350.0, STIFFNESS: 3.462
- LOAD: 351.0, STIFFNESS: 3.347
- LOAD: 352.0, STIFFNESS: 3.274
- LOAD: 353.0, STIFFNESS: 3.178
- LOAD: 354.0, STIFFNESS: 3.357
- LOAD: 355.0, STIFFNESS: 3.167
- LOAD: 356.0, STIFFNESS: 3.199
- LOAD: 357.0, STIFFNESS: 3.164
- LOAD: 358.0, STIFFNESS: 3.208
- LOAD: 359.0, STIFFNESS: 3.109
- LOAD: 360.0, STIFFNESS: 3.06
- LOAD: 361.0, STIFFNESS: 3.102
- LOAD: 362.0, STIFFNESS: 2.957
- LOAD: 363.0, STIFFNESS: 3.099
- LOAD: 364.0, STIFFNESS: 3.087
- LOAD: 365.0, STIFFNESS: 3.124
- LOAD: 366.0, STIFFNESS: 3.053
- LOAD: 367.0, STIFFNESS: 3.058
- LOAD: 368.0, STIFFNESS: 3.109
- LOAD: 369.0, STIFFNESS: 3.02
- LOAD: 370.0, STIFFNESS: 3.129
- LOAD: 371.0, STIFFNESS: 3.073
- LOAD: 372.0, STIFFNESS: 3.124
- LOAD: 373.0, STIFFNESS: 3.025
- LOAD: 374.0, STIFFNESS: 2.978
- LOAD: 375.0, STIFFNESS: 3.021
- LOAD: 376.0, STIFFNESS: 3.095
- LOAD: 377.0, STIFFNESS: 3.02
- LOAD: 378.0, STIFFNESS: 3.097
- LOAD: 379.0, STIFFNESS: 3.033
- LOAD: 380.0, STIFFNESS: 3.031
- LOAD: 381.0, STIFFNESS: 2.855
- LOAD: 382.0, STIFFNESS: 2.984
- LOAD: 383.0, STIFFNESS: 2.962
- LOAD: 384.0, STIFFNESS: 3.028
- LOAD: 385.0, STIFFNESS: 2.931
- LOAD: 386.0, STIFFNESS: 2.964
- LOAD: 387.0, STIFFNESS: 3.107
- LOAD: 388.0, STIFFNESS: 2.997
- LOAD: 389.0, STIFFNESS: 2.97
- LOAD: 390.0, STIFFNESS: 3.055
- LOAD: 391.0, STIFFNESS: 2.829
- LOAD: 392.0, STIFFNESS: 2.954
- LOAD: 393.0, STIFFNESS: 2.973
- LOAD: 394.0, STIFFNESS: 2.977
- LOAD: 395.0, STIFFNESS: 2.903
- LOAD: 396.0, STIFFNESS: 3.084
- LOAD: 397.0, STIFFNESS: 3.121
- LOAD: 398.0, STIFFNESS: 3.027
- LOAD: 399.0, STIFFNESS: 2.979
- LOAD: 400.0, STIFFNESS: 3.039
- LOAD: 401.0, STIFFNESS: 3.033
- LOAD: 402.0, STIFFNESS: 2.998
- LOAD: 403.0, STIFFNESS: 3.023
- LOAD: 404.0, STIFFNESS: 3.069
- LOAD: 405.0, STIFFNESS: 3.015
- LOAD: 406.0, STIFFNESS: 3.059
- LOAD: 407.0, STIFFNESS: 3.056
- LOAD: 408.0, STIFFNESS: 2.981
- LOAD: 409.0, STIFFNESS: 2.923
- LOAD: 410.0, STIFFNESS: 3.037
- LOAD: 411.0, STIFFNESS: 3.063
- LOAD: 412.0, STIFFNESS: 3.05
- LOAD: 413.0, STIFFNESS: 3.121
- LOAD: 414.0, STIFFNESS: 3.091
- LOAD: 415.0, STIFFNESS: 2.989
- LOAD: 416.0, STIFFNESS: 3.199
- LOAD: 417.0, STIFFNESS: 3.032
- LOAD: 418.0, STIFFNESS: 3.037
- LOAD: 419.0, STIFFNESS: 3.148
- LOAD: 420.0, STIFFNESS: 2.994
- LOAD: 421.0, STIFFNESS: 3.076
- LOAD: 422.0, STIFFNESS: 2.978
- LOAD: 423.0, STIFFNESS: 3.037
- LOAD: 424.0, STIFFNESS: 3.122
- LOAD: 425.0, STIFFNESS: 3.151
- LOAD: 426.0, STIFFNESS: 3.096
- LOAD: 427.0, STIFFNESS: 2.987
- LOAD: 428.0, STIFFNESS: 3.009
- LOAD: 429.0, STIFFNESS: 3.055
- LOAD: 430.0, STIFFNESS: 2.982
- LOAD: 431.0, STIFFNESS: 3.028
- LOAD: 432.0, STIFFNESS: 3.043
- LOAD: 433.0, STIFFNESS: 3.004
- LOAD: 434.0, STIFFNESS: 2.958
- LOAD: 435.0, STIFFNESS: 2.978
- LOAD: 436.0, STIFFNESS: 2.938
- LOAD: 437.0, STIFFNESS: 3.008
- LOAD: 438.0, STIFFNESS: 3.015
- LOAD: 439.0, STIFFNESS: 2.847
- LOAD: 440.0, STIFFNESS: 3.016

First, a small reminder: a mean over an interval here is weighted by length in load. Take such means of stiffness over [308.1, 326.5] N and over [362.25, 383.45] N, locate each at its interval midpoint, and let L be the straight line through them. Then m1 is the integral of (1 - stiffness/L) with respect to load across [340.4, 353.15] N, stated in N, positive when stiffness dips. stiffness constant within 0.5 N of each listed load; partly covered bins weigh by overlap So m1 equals -3.1 N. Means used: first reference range 2.79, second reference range 3.05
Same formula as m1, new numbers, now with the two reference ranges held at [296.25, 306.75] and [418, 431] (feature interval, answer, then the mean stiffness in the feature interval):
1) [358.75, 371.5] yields -1.9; 3.07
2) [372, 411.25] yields -2.3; 3.01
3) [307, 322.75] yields -1.1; 2.54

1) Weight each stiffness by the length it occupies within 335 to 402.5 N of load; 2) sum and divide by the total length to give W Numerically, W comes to 3.25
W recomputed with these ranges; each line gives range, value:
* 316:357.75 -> 3.63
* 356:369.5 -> 3.09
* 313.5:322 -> 3.01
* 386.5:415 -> 3.02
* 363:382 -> 3.05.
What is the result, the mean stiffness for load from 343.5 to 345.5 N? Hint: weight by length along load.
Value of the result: 3.85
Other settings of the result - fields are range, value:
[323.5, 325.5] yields 3.45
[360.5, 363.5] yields 3.05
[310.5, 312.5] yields 1.97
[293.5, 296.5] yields 3.02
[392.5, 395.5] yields 2.95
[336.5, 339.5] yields 4.19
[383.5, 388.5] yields 3.01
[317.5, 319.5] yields 3.11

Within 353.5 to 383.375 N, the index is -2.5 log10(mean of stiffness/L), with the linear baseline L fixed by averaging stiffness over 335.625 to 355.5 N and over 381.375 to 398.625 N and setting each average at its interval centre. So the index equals 0.09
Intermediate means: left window 3.72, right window 2.99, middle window 3.08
